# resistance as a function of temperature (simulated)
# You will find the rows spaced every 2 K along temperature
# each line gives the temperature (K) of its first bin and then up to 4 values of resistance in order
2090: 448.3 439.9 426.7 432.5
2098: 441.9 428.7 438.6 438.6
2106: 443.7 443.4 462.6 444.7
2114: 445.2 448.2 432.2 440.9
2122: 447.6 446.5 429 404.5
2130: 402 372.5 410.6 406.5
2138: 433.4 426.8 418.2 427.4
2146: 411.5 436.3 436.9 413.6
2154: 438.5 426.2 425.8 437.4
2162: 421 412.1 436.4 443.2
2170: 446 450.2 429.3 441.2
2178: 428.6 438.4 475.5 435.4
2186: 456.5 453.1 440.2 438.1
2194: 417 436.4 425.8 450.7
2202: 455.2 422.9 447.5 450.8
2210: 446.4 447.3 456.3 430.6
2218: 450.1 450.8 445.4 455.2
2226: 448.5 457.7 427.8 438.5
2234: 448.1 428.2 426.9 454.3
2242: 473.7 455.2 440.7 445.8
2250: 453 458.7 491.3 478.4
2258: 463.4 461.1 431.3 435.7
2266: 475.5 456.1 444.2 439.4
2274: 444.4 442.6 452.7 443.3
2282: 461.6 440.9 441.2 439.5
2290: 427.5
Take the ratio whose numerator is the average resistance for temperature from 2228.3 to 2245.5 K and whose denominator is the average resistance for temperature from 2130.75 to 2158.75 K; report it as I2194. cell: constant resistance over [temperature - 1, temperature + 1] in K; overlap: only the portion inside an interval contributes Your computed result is 1.06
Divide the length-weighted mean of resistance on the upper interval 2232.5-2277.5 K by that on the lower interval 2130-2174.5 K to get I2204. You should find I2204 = 1.1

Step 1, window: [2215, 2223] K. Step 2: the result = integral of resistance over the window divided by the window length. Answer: 444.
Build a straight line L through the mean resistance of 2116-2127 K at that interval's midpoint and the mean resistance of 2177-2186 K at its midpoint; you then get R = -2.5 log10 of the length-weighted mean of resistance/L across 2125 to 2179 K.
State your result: 0.05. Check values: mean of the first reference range 440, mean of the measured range 425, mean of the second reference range 446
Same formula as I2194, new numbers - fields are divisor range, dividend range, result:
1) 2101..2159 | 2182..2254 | 1.04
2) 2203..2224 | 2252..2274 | 1.03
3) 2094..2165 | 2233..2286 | 1.05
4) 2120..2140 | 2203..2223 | 1.06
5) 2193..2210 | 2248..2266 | 1.05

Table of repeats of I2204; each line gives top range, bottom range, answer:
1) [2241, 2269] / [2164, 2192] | 1.04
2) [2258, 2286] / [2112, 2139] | 1.05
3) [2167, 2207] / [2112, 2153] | 1.04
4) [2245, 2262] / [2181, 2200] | 1.04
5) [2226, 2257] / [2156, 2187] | 1.03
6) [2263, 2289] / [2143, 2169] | 1.05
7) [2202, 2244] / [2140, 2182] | 1.03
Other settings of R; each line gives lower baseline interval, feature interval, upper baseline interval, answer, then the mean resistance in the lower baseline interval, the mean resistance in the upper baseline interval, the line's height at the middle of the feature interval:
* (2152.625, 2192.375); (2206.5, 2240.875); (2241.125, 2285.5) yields 0.005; 438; 454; 447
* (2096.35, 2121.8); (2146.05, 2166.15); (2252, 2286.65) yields 0.045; 442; 453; 446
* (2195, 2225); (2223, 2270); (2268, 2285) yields -0.015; 445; 447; 446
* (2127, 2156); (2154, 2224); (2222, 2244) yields -0.020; 417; 446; 432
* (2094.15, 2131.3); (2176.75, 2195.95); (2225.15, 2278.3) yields 0.005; 437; 451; 444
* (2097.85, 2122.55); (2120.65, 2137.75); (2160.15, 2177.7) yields 0.061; 443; 435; 440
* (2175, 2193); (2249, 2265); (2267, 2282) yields -0.030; 445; 447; 447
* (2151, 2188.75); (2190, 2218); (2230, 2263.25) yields 0.008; 437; 452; 444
